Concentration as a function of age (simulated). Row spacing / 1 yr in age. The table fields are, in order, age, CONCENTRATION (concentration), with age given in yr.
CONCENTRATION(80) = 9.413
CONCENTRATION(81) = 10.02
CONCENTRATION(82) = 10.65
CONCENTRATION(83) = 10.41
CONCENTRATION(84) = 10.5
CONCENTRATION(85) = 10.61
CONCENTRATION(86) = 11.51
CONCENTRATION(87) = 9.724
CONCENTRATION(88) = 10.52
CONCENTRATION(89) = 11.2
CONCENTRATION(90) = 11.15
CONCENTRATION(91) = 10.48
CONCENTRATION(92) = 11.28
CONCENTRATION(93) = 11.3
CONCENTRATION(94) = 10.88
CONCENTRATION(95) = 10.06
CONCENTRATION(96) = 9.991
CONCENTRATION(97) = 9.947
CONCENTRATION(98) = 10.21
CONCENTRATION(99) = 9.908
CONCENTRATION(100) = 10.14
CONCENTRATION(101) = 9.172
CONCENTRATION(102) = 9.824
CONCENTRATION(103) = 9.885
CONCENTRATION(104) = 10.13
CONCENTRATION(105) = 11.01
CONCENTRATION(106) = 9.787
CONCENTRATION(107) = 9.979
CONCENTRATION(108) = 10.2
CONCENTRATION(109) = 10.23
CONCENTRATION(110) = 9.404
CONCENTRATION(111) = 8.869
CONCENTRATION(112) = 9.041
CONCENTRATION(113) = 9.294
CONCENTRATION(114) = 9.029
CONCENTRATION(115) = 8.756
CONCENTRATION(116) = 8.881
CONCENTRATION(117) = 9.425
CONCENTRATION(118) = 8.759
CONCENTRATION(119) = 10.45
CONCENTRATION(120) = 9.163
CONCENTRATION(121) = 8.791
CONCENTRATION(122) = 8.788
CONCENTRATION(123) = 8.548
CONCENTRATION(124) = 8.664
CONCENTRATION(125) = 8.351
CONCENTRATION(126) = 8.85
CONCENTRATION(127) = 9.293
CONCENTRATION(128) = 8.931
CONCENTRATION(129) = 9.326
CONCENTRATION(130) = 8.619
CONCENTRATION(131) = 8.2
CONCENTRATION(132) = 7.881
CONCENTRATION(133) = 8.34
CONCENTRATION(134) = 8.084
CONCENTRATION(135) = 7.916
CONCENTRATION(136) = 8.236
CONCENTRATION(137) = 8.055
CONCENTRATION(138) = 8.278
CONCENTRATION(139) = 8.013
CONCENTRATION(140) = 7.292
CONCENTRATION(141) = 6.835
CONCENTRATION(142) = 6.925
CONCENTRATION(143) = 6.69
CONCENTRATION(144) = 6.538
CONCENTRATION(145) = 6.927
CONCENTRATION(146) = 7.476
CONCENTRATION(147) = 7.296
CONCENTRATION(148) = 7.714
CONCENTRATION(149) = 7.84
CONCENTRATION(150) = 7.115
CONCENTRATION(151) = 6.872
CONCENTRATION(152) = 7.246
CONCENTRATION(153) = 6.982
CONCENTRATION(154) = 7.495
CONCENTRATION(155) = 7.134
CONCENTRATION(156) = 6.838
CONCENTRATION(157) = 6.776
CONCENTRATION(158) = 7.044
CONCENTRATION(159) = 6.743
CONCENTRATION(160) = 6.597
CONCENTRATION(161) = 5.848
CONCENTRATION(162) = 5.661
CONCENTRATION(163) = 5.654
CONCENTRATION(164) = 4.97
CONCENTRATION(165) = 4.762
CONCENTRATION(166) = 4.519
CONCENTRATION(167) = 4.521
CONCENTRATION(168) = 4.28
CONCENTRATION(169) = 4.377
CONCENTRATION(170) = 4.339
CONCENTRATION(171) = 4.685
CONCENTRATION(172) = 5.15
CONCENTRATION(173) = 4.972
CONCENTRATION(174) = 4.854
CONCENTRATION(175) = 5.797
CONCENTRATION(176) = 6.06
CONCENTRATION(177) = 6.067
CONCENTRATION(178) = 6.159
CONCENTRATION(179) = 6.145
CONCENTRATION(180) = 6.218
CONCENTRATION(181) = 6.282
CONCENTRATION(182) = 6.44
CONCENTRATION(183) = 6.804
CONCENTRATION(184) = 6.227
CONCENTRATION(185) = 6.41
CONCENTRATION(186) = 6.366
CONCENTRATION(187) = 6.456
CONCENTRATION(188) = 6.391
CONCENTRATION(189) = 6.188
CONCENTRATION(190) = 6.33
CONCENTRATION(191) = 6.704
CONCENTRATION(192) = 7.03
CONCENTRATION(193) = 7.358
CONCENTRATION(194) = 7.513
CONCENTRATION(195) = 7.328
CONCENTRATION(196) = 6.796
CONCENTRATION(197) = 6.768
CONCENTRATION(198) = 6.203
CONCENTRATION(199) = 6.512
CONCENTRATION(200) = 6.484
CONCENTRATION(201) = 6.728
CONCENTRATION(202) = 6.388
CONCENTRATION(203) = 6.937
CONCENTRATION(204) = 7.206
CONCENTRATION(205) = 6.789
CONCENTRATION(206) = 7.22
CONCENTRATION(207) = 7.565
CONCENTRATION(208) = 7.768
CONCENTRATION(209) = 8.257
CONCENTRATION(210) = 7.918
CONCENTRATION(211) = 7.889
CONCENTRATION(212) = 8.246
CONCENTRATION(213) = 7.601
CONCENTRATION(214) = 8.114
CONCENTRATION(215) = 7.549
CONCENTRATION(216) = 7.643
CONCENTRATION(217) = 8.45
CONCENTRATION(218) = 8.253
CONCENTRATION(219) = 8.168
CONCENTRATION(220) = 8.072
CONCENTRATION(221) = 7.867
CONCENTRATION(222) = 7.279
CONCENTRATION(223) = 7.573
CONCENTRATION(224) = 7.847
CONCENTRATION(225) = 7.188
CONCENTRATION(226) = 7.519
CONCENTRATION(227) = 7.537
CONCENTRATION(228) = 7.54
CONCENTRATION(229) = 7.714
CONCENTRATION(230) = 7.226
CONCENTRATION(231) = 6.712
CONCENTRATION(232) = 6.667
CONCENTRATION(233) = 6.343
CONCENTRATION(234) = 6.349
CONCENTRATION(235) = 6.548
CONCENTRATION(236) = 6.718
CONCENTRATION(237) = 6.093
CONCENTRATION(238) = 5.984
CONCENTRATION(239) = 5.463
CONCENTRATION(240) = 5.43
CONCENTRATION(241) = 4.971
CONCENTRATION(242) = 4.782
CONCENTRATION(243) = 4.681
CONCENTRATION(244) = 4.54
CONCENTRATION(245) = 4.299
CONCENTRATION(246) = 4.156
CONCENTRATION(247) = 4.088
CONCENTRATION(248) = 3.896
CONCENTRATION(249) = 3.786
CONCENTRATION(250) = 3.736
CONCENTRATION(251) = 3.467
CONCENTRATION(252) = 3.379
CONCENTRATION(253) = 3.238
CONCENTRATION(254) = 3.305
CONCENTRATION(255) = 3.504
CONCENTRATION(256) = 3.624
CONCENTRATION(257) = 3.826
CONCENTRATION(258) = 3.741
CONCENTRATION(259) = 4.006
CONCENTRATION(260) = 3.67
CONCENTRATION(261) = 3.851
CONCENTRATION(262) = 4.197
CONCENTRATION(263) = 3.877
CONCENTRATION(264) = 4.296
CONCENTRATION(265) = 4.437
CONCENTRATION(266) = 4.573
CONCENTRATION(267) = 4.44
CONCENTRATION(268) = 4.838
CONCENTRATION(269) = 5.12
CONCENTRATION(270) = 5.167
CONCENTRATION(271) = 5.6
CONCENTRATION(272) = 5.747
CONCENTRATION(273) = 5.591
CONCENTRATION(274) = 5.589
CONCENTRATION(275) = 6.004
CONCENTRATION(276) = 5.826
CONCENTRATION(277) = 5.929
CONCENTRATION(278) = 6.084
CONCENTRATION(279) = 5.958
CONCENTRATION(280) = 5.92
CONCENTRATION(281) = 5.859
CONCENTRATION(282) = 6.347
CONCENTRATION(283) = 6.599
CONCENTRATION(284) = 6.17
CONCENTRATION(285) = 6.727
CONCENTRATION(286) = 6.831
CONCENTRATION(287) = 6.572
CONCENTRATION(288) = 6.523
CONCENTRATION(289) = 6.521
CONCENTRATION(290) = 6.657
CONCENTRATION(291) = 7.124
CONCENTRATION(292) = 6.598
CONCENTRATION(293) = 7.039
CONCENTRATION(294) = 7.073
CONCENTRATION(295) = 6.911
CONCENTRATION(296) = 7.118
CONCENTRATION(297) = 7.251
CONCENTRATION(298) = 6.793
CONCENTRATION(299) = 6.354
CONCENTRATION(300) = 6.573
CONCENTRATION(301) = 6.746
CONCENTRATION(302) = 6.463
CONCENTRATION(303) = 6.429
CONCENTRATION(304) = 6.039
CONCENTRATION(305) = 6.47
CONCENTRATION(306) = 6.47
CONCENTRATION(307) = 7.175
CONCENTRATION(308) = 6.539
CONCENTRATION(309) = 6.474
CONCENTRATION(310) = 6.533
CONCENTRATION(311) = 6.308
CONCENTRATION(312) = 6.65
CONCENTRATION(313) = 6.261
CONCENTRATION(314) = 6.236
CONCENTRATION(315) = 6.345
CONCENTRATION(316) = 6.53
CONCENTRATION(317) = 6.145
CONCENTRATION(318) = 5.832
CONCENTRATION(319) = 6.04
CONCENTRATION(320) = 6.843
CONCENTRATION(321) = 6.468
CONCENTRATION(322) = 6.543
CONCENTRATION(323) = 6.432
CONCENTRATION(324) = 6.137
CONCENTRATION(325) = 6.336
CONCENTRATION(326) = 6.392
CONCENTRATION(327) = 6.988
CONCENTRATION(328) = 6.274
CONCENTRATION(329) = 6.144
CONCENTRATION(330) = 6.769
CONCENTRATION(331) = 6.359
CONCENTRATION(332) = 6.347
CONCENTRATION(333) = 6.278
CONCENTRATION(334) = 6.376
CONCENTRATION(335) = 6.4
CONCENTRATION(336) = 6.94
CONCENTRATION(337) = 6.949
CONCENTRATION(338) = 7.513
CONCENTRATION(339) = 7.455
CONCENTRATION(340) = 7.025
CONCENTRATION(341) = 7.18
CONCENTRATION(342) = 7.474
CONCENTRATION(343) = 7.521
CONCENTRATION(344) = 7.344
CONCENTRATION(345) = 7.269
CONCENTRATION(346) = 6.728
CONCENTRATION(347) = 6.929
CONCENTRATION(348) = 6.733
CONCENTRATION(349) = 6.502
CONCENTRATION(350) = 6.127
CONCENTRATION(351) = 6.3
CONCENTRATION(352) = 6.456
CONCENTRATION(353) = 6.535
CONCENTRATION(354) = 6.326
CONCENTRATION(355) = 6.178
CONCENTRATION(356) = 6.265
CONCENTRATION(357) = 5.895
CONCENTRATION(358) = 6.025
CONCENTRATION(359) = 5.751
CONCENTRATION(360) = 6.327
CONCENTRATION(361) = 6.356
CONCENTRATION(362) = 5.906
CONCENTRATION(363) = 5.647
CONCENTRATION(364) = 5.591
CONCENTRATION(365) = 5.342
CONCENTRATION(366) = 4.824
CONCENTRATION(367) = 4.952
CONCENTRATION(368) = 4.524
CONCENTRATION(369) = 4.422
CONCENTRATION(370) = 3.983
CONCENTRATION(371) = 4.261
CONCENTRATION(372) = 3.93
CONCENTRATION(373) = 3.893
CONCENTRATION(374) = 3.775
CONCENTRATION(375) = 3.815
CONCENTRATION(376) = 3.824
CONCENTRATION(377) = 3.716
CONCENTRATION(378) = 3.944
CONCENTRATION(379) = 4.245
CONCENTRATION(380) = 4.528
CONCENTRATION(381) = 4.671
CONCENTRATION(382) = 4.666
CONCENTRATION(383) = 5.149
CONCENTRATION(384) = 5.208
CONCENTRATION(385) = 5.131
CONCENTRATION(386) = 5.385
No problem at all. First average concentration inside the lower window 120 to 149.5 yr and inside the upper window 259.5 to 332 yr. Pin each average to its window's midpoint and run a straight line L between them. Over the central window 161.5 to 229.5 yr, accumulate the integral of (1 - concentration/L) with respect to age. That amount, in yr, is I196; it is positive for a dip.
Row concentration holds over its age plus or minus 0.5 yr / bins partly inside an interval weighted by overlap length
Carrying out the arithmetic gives 5.8 yr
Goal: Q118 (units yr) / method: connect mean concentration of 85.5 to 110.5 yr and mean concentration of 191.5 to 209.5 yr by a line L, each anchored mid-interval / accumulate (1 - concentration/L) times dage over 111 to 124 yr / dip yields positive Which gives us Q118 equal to 0.9 yr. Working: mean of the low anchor 10.3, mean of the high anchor 7.05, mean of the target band 9.05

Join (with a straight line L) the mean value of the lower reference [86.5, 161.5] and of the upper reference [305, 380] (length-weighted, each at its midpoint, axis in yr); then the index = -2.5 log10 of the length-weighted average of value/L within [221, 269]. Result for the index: 0.36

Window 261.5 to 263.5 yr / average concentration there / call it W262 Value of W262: 4.04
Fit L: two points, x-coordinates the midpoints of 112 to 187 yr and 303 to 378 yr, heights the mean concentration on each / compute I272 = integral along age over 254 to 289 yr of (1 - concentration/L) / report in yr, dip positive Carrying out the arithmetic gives 6.8 yr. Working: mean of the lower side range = 7.13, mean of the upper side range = 6.09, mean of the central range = 5.2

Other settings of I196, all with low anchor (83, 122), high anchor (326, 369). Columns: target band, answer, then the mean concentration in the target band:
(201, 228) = 2.3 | 7.63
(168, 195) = 8.5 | 6.04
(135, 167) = 8.4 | 6.83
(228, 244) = 3.8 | 6.11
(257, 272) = 6.2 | 4.44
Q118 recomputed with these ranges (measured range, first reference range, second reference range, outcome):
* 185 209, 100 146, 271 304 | 2.6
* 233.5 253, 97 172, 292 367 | 6.3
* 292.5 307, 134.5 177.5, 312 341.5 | -0.4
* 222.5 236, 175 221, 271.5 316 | -0.6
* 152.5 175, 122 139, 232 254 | 5.4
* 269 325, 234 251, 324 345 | -3.1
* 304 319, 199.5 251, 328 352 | 0.8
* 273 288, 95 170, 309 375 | 1.2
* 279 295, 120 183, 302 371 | -0.2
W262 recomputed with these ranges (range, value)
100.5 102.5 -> 9.5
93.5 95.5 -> 10.5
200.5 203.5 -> 6.68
